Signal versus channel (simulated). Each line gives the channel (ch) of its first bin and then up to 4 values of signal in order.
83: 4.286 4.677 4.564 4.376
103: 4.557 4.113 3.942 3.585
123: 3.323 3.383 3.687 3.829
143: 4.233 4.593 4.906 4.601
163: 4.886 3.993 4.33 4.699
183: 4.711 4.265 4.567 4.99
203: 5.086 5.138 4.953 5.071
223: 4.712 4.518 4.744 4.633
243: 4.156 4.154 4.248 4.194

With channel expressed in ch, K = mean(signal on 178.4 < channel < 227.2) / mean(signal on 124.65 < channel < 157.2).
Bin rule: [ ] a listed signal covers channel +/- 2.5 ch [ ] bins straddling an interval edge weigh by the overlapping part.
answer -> 1.2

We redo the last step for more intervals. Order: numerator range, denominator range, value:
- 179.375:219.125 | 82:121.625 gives 1.14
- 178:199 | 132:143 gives 1.19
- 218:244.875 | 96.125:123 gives 1.14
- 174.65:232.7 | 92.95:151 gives 1.20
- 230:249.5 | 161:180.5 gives 0.99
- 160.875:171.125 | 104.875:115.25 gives 1.09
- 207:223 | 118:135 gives 1.44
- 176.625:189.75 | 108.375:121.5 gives 1.21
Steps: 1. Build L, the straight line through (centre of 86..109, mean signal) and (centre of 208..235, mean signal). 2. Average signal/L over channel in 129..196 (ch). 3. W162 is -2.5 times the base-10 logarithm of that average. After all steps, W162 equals 0.07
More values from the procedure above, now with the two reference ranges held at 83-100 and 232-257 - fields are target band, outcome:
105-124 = 0.18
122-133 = 0.29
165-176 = 0.05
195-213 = -0.15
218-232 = -0.08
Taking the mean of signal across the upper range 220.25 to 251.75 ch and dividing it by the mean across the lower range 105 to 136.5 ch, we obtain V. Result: 1.21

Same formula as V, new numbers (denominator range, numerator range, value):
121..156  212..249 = 1.15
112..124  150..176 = 1.26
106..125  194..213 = 1.34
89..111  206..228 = 1.11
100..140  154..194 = 1.19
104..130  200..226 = 1.34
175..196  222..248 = 0.99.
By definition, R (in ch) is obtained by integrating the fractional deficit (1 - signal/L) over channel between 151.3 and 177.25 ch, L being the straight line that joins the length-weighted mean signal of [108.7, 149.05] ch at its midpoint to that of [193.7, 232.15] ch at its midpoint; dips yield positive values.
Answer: -1.7 ch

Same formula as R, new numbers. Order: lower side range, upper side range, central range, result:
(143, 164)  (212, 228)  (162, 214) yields 0.9 ch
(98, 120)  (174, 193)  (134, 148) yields 0.6 ch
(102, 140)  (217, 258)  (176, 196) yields -1.9 ch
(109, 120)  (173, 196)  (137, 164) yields -2.1 ch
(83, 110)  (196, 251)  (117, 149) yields 5.3 ch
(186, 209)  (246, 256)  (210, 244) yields -1.8 ch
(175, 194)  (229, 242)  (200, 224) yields -2.2 ch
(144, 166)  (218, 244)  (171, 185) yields 0.3 ch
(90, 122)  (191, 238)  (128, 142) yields 1.9 ch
